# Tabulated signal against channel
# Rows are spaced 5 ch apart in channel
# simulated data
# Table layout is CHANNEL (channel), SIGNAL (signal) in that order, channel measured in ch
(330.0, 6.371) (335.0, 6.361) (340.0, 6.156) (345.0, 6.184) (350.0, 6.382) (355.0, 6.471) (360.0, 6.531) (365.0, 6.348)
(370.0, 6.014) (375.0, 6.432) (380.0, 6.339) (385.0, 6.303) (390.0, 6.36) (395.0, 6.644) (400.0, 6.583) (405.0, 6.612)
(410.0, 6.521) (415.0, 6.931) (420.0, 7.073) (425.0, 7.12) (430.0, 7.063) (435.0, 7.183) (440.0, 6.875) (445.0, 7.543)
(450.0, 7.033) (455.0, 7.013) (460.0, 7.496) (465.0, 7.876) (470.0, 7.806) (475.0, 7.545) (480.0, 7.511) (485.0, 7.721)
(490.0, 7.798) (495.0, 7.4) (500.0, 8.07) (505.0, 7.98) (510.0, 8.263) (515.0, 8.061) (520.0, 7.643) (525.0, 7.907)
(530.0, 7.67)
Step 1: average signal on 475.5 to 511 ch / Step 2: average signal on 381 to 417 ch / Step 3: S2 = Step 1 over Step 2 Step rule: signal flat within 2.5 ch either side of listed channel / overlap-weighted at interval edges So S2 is 1.19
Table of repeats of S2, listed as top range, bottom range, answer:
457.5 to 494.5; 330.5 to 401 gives 1.20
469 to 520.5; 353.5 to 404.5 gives 1.22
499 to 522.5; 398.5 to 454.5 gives 1.15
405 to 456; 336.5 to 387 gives 1.11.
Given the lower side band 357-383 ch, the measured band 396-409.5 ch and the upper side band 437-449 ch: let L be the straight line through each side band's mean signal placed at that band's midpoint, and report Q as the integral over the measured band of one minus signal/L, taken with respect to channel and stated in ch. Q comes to 0.3 ch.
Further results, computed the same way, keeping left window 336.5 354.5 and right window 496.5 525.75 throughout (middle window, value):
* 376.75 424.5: 1.57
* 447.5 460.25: 0.45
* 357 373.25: 0.41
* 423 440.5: 0.19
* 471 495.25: 0.18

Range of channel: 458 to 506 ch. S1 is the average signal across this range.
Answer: 7.71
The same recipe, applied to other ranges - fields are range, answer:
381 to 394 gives 6.37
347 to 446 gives 6.65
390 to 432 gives 6.79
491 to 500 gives 7.65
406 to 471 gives 7.17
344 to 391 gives 6.34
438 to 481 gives 7.41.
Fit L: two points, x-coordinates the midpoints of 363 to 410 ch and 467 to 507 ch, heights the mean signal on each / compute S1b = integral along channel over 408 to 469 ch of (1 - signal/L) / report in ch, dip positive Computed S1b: -0.62 ch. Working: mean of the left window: 6.41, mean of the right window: 7.73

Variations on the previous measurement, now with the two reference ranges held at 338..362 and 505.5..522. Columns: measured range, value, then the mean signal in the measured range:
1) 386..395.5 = 0.4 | 6.44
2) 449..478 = 0.0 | 7.48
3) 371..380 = 0.4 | 6.34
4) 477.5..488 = 0.1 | 7.62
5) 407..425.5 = 0.4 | 6.88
